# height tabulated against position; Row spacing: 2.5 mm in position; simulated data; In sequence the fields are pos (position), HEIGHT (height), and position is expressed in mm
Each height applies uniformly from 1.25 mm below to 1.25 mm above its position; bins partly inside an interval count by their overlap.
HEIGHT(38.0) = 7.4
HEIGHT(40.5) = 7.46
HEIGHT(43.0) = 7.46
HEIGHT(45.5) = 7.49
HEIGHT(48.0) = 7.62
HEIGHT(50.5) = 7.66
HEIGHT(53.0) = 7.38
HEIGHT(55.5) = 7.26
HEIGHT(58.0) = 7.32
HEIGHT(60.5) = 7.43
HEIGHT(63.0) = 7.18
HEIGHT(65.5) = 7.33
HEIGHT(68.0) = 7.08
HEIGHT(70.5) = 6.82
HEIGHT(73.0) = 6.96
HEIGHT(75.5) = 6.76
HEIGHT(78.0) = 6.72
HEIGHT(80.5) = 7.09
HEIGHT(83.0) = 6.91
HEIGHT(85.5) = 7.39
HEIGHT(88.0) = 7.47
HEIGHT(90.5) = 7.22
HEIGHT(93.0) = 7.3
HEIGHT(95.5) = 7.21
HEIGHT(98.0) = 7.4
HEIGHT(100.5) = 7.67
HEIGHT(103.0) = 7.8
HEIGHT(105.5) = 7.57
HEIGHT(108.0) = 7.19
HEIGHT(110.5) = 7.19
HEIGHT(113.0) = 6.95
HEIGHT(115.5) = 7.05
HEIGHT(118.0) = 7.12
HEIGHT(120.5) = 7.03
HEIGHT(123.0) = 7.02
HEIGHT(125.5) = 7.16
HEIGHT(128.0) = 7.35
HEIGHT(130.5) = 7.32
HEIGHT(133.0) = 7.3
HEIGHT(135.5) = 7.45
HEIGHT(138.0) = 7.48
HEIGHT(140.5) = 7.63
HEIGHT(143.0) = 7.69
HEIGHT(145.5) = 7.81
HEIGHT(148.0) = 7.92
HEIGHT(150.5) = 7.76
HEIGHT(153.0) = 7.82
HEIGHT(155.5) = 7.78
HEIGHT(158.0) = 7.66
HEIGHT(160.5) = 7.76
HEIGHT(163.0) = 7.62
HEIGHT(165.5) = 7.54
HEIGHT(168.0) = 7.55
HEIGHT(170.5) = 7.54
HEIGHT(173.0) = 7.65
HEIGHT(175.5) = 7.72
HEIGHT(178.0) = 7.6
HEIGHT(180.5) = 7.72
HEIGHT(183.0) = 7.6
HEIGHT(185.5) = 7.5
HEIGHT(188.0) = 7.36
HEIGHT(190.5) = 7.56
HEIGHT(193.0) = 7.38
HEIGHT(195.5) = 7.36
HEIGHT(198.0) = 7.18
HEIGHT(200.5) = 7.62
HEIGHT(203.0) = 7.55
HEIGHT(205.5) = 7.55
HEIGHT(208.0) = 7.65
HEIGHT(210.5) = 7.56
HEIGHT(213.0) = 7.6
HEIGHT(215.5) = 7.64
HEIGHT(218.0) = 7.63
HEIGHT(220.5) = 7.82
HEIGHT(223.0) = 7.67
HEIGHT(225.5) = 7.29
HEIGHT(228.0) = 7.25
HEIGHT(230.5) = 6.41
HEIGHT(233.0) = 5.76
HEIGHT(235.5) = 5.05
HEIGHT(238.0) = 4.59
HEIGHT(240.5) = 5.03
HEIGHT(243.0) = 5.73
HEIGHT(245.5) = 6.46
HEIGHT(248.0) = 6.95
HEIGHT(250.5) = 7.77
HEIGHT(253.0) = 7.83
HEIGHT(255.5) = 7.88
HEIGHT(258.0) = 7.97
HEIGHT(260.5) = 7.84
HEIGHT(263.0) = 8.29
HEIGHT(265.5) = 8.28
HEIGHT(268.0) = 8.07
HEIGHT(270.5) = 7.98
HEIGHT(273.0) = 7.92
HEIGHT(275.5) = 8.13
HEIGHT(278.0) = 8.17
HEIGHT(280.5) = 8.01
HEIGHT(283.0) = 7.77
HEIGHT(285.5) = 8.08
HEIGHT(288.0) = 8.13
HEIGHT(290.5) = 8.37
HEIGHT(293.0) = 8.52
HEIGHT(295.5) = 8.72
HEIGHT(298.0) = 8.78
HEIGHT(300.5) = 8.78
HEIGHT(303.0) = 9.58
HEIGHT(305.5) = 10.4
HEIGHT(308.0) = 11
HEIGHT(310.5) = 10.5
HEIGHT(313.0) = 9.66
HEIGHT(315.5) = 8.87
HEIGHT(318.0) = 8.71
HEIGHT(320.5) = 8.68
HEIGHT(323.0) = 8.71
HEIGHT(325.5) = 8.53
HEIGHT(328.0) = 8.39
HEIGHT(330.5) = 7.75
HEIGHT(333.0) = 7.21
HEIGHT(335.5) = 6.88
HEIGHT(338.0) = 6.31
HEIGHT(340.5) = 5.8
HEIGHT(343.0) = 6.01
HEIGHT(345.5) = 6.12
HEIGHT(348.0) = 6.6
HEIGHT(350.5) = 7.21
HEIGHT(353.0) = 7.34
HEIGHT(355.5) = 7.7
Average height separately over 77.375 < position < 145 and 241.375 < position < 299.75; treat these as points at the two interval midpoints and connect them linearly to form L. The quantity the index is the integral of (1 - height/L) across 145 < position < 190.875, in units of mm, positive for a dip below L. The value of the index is -0.92 mm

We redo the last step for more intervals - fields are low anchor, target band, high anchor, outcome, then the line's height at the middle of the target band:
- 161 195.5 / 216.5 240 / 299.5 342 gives 4.0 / 7.91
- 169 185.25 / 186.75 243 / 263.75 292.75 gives 5.8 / 7.81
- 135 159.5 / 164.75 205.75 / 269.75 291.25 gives 1.5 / 7.81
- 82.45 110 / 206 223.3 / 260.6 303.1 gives 0.7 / 7.96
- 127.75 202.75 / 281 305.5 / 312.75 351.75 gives -3.4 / 7.55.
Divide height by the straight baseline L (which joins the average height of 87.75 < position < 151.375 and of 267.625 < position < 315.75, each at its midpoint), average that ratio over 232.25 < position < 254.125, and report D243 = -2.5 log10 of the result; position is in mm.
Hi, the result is 0.34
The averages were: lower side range 7.38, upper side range 8.78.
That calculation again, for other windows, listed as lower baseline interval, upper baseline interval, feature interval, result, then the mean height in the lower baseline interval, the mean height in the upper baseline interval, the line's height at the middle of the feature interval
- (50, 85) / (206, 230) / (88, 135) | -0.005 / 7.13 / 7.53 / 7.25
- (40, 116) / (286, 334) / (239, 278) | 0.145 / 7.27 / 8.91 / 8.54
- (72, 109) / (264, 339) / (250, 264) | 0.041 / 7.25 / 8.5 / 8.24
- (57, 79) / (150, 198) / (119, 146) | 0.002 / 7.07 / 7.59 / 7.39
